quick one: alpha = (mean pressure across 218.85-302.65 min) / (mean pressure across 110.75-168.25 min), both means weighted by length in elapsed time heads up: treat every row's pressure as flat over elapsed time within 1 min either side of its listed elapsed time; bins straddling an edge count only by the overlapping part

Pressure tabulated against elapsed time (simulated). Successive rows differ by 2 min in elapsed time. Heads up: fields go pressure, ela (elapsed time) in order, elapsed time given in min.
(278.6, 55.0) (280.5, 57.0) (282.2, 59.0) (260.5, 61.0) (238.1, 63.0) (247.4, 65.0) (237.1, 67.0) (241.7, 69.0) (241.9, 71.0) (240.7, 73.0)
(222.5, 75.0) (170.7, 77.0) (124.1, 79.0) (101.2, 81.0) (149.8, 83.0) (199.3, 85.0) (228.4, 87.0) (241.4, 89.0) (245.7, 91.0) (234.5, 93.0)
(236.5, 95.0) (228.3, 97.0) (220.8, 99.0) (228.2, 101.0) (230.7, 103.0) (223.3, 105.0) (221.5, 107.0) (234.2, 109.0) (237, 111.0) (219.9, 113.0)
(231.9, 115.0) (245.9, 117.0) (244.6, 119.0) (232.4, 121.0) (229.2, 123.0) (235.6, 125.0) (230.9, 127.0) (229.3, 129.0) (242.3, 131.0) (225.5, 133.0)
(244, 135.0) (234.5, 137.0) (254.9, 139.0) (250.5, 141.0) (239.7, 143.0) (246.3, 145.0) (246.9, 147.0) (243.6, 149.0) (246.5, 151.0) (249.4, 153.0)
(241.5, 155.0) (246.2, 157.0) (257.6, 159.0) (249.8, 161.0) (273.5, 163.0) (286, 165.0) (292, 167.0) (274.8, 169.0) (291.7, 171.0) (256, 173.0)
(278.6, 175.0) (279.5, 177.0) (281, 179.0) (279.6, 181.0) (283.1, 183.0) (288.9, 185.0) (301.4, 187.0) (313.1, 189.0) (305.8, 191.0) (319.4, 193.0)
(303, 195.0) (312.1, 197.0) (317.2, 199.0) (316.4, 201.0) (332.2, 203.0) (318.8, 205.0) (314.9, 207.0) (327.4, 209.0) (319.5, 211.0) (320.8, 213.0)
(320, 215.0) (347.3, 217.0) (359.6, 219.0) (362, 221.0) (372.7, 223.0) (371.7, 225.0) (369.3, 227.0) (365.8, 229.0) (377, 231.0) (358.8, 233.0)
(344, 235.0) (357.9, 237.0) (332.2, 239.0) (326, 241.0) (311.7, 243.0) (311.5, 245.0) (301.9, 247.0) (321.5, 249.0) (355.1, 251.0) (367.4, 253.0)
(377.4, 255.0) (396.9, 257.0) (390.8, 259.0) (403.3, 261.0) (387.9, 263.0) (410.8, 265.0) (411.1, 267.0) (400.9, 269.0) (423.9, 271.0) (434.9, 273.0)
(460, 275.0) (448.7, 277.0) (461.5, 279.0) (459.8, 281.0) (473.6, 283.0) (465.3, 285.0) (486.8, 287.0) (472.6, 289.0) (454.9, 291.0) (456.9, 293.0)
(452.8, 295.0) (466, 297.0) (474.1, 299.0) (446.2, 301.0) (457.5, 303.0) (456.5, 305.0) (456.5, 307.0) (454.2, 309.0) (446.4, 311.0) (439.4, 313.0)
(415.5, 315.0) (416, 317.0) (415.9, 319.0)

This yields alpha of 1.6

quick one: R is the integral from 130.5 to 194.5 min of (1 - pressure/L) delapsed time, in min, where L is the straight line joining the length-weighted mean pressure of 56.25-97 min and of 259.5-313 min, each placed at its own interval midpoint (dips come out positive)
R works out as 9.6 min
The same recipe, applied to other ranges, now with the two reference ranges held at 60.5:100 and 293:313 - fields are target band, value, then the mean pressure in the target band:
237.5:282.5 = 2.6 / 387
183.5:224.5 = 3.0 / 324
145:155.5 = 1.6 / 246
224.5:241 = 1.0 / 357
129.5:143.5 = 1.8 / 241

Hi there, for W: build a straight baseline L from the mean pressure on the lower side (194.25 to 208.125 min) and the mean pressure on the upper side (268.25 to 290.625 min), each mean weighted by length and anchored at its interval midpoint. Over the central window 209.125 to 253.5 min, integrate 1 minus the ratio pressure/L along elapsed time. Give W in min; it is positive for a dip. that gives 2.9 min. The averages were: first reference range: 317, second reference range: 454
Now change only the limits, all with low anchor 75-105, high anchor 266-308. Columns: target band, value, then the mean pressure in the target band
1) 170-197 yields 2.59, 292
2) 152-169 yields 1.79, 263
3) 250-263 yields 1.02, 382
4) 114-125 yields 0.22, 237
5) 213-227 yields 0.56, 354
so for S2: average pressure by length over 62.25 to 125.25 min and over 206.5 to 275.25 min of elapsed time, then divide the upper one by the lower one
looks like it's 1.64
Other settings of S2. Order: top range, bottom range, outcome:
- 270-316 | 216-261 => 1.28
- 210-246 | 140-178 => 1.33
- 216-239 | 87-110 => 1.56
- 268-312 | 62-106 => 2.12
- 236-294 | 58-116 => 1.82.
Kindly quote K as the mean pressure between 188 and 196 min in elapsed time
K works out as 310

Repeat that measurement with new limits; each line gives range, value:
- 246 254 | 336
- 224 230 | 369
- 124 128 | 233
